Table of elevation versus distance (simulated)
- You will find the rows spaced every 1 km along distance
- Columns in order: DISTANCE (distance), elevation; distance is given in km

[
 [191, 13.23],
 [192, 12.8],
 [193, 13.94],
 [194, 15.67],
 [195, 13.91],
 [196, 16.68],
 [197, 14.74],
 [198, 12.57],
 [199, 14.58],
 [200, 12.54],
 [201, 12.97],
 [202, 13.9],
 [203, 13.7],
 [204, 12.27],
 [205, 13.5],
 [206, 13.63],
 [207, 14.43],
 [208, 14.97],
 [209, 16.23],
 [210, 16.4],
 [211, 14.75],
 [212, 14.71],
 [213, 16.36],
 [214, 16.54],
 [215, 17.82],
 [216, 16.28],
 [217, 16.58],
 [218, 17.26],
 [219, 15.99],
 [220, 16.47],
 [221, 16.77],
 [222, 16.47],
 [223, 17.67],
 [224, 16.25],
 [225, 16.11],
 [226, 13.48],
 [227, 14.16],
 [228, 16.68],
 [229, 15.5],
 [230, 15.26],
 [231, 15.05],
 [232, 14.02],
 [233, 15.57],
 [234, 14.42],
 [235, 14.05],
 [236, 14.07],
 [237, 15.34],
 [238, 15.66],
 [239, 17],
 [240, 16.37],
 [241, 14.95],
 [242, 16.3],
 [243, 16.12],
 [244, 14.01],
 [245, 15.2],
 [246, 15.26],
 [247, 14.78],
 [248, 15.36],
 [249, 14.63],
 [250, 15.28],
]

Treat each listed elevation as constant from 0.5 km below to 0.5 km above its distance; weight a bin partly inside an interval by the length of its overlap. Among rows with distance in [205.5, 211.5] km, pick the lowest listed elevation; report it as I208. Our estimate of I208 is 13.63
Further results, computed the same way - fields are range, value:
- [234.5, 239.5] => 14.05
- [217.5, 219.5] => 15.99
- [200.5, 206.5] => 12.27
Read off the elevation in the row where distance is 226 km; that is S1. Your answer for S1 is 13.48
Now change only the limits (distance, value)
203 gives 13.7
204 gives 12.27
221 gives 16.77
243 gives 16.12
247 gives 14.78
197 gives 14.74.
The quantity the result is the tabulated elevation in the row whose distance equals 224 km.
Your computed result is 16.25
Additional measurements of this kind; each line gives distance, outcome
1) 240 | 16.37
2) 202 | 13.9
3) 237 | 15.34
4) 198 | 12.57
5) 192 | 12.8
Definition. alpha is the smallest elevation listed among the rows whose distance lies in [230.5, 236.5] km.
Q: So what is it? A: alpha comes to 14.02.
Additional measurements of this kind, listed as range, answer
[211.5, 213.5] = 14.71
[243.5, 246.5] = 14.01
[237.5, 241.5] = 14.95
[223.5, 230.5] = 13.48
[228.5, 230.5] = 15.26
